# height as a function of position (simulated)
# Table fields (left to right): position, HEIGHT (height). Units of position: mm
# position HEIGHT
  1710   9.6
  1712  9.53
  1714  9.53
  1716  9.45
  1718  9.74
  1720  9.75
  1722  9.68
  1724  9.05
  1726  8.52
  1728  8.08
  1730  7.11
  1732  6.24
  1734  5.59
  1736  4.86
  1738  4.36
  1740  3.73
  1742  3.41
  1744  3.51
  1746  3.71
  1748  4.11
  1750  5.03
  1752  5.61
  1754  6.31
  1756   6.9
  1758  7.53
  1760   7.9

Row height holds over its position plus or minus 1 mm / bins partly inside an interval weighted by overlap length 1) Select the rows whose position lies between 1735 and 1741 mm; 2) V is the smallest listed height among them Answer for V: 3.73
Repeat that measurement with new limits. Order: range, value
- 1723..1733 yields 6.24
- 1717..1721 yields 9.74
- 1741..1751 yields 3.41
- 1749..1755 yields 5.03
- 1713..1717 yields 9.45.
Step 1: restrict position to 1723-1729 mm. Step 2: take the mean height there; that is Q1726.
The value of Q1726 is 8.55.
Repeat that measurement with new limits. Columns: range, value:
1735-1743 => 4.09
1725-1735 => 7.11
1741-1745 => 3.46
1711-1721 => 9.6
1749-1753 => 5.32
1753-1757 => 6.61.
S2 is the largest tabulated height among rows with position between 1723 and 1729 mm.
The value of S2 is 9.05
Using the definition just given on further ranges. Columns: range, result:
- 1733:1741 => 5.59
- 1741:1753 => 5.61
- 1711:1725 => 9.75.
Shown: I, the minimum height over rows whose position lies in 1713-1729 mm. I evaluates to 8.08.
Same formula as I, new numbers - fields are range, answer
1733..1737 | 4.86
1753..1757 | 6.31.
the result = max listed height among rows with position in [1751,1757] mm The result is 6.9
